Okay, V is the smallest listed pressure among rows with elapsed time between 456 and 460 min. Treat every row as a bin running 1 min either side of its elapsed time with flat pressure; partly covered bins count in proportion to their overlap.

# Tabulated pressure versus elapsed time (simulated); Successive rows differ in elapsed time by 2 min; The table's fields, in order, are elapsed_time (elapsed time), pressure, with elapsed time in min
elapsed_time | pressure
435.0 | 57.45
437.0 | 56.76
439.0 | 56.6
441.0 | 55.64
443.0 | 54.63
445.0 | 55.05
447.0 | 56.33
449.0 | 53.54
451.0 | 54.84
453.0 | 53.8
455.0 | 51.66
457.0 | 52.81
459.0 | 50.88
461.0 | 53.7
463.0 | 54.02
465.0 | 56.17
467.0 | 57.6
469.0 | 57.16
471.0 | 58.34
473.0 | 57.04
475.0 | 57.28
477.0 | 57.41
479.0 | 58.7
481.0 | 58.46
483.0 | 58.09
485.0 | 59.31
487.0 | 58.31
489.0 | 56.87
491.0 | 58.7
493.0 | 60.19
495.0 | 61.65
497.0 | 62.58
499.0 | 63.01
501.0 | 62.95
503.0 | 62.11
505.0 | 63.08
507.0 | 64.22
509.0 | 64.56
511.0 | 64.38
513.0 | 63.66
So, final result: 50.88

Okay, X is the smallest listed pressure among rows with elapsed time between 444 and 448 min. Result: 55.05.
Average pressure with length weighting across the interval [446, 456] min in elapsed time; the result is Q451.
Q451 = 54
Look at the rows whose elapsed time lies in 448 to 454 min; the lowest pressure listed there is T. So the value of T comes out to 53.54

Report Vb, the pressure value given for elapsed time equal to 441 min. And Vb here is 55.64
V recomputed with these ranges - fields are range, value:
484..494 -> 56.87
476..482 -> 57.41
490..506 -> 58.7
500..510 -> 62.11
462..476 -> 54.02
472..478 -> 57.04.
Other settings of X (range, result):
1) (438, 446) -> 54.63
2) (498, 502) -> 62.95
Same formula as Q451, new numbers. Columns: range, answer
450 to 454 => 54.3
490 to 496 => 60.2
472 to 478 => 57.2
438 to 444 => 55.6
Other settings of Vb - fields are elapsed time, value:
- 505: 63.08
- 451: 54.84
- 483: 58.09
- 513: 63.66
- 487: 58.31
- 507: 64.22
